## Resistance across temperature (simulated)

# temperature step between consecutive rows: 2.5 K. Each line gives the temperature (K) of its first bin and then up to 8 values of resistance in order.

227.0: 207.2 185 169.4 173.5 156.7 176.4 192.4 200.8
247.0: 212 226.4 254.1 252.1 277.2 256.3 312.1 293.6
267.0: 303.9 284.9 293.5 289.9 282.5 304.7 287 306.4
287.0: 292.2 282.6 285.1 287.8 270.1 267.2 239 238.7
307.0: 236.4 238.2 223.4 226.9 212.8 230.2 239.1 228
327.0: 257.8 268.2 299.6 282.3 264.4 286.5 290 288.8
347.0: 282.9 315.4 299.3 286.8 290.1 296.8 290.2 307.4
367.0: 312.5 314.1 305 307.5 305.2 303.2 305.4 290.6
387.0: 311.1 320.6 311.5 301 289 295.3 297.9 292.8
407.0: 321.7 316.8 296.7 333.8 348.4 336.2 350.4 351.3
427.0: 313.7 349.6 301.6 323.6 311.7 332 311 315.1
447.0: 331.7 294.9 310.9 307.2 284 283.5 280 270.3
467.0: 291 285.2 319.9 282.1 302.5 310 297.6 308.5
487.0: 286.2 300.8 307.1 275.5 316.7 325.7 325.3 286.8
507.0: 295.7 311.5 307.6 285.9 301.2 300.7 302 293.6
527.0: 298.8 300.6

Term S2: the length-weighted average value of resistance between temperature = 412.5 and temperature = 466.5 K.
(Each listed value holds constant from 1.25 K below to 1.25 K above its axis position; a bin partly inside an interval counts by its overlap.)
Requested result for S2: 316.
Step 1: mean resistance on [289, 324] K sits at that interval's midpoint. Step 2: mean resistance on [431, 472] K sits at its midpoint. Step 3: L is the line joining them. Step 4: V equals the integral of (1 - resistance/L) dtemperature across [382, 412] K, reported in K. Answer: -2.4 K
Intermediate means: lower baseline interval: 247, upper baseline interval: 303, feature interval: 304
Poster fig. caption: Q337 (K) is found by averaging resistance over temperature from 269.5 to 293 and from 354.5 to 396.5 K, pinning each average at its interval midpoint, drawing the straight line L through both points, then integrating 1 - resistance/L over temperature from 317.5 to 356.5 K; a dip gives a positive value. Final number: 3.3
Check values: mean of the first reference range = 291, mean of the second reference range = 304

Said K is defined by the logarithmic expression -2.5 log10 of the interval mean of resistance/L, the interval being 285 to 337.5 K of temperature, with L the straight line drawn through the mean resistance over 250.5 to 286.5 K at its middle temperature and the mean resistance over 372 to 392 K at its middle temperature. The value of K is 0.15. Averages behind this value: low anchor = 285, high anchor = 306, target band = 256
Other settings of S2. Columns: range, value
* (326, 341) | 277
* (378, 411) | 304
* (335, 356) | 289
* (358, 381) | 305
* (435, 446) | 318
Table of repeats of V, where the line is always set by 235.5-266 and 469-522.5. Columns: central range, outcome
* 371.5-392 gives -2.7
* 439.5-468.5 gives -0.9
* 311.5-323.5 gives 1.2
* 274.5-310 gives -4.1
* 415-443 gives -4.6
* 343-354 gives -1.5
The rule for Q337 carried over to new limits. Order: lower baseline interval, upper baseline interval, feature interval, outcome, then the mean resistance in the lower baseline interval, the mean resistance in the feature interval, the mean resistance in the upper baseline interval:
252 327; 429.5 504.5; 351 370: -1.19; 267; 299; 304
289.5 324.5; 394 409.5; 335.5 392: -4.04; 246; 299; 301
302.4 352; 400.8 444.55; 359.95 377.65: -1.16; 259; 306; 323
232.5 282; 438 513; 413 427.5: -2.56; 249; 340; 302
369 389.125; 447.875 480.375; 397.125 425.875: -1.85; 306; 321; 294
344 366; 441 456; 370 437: -2.35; 296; 315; 311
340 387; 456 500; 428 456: -1.90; 300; 317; 295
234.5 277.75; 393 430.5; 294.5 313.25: 1.55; 248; 248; 319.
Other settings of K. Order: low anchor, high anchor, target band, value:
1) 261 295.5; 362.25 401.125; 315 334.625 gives 0.19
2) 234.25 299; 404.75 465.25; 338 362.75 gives -0.02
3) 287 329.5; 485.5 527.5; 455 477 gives 0.01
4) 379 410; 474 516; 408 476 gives -0.03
